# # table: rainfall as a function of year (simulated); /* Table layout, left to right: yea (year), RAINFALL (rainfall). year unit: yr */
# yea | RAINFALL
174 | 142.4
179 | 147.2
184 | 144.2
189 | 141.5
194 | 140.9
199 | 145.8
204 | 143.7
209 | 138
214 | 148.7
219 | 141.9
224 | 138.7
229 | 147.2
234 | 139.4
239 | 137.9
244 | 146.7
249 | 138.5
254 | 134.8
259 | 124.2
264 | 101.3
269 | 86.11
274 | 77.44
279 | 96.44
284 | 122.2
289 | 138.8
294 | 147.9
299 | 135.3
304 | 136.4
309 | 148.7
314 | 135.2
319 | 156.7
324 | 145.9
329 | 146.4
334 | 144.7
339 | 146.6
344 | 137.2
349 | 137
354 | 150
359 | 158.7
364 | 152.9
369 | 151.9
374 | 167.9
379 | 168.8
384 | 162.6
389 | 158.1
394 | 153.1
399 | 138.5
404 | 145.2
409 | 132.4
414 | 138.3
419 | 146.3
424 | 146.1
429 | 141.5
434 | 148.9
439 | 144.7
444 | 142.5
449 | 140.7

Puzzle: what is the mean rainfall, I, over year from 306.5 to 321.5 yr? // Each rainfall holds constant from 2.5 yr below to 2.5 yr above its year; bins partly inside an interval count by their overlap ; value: 147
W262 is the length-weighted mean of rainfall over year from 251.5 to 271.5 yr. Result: 112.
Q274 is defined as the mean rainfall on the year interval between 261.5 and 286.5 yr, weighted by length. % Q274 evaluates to 96.7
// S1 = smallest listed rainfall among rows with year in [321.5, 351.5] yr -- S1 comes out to 137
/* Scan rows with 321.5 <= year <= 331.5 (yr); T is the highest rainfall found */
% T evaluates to 146.4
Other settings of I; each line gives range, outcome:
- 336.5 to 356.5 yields 143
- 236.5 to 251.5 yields 141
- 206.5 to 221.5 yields 143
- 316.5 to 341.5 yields 148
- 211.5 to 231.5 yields 144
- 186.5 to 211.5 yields 142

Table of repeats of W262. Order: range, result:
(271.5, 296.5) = 117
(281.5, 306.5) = 136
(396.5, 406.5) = 142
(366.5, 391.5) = 162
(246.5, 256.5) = 137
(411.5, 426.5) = 144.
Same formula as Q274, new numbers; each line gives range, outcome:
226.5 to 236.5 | 143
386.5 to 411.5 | 145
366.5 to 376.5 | 160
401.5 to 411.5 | 139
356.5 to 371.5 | 154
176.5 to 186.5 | 146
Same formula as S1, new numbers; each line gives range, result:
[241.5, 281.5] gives 77.44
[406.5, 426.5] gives 132.4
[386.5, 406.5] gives 138.5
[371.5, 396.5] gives 153.1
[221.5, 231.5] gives 138.7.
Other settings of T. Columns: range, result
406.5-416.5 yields 138.3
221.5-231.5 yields 147.2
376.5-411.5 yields 168.8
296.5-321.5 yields 156.7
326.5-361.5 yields 158.7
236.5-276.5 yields 146.7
